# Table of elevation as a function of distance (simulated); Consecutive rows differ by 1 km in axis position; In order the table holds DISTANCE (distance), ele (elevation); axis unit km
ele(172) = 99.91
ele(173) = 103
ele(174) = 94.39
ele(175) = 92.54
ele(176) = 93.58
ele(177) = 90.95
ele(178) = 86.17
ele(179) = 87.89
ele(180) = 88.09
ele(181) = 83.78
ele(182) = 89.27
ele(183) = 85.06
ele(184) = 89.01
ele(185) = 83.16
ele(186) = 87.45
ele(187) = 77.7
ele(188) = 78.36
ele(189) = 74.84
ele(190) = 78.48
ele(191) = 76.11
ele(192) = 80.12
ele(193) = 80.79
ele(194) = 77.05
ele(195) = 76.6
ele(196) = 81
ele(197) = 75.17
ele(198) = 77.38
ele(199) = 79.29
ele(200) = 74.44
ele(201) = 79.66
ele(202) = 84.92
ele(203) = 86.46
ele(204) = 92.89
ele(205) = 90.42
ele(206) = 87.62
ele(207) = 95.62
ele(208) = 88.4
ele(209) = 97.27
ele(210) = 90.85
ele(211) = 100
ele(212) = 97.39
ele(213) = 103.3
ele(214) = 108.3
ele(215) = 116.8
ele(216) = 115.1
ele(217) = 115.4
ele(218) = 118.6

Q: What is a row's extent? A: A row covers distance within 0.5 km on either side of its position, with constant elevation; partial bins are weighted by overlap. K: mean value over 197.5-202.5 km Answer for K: 79.1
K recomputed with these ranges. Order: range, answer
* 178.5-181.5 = 86.6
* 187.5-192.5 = 77.6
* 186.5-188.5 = 78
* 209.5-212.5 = 96.1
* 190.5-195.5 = 78.1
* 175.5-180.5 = 89.3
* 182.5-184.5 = 87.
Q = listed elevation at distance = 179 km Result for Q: 87.89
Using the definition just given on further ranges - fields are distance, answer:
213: 103.3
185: 83.16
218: 118.6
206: 87.62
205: 90.42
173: 103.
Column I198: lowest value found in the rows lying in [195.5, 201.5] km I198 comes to 74.44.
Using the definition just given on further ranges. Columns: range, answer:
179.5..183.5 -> 83.78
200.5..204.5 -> 79.66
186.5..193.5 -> 74.84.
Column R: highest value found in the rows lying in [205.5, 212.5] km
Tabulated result 100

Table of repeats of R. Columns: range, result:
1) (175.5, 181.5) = 93.58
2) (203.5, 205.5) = 92.89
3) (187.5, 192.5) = 80.12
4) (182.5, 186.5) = 89.01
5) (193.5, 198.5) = 81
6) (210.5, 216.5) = 116.8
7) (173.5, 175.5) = 94.39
